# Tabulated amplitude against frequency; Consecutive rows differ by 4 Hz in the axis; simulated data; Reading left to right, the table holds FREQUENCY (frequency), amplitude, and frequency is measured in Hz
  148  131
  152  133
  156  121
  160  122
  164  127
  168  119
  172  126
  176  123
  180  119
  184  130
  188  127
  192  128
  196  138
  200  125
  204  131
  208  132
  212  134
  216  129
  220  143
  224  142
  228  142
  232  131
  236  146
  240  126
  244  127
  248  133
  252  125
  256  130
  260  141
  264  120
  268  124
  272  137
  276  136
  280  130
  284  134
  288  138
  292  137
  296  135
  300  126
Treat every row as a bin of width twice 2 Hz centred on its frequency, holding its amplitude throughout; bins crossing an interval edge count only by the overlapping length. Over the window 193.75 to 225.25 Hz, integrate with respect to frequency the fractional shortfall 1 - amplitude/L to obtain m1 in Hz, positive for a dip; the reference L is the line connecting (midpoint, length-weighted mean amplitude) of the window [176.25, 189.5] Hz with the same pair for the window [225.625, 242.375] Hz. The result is -0.8 Hz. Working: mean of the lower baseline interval 125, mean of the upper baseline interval 136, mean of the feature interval 134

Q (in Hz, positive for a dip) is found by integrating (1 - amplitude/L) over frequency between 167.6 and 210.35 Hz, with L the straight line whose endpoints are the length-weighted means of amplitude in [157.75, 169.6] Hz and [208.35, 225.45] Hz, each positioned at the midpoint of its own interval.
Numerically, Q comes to 0.6 Hz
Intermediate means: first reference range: 123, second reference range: 136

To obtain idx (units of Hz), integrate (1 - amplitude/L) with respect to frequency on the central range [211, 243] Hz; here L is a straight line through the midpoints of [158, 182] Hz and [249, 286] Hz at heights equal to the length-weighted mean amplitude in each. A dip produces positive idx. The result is -2.25 Hz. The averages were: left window 123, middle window 136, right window 131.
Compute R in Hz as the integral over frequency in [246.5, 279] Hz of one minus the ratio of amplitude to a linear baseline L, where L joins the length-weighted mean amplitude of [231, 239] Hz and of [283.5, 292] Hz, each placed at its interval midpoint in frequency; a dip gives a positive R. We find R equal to 1.5 Hz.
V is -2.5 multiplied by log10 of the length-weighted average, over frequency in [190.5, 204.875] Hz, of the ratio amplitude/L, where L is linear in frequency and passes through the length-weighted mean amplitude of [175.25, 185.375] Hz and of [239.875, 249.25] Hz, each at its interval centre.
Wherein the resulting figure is -0.05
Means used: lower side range 124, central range 131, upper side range 129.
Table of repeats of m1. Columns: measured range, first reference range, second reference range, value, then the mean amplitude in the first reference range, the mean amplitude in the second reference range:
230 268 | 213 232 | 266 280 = 1.2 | 138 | 132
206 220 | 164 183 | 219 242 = 0.0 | 123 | 138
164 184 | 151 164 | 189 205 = 0.6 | 125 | 130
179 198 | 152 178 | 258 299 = -0.5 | 124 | 133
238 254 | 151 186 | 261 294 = 0.3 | 124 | 132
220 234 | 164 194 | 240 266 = -1.3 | 125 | 129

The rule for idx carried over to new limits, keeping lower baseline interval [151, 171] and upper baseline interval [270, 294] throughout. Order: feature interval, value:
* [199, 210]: -0.14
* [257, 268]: 0.35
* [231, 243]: -0.26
